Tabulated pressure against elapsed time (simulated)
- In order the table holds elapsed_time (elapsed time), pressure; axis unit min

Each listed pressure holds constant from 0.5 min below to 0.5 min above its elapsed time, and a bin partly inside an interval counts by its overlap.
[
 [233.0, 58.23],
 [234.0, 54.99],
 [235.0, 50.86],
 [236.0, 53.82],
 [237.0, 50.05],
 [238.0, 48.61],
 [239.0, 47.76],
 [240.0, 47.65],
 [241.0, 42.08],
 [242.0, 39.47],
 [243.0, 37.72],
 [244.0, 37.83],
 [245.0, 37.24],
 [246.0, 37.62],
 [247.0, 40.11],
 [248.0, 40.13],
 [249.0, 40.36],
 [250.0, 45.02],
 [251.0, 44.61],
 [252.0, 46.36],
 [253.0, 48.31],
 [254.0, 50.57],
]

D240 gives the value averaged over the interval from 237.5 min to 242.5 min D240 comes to 45.1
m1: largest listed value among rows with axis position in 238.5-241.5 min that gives 47.76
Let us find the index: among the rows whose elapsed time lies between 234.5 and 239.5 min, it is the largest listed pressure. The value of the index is 53.82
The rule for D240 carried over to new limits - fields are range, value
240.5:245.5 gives 38.9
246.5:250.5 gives 41.4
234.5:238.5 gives 50.8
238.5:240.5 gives 47.7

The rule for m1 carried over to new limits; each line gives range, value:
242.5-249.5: 40.36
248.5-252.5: 46.36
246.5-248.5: 40.13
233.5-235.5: 54.99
